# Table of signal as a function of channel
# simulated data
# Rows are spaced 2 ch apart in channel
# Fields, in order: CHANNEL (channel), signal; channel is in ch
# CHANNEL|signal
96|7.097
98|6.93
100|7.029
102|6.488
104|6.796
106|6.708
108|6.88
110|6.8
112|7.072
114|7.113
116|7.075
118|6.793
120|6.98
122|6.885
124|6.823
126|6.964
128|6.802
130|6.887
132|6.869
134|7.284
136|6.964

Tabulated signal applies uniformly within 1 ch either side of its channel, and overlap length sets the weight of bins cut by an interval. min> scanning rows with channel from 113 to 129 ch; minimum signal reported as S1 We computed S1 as 6.793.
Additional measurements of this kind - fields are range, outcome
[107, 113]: 6.8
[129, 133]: 6.869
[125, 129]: 6.802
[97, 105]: 6.488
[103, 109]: 6.708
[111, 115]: 7.072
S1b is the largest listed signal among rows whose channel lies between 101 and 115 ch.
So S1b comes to 7.113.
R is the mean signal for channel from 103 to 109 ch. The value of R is 6.79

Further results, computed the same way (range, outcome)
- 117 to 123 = 6.89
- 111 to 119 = 7.01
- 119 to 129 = 6.89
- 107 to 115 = 6.97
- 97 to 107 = 6.79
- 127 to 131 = 6.84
